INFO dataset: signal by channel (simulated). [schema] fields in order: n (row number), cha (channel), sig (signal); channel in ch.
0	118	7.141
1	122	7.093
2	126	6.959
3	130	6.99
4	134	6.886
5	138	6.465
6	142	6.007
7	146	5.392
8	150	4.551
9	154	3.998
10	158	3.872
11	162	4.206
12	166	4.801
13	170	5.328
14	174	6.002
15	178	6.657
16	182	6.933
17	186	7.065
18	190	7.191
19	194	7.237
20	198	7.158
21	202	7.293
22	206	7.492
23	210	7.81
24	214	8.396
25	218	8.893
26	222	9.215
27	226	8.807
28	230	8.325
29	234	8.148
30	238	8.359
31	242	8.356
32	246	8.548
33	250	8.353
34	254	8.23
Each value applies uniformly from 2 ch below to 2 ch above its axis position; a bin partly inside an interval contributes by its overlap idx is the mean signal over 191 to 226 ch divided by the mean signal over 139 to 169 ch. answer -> 1.67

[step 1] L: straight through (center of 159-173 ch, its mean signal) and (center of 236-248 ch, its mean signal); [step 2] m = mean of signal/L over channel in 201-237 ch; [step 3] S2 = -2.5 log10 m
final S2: -0.137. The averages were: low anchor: 4.8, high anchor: 8.42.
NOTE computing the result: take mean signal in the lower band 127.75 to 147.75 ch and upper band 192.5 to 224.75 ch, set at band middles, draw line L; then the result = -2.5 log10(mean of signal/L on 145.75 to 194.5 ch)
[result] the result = 0.27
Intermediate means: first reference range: 6.37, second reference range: 7.97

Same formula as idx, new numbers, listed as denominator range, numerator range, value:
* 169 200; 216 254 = 1.27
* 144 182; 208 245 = 1.67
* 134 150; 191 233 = 1.36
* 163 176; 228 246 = 1.57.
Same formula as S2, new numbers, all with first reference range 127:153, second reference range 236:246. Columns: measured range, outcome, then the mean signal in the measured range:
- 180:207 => 0.013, 7.18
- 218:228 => -0.131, 8.99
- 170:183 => 0.092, 6.31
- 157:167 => 0.458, 4.28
